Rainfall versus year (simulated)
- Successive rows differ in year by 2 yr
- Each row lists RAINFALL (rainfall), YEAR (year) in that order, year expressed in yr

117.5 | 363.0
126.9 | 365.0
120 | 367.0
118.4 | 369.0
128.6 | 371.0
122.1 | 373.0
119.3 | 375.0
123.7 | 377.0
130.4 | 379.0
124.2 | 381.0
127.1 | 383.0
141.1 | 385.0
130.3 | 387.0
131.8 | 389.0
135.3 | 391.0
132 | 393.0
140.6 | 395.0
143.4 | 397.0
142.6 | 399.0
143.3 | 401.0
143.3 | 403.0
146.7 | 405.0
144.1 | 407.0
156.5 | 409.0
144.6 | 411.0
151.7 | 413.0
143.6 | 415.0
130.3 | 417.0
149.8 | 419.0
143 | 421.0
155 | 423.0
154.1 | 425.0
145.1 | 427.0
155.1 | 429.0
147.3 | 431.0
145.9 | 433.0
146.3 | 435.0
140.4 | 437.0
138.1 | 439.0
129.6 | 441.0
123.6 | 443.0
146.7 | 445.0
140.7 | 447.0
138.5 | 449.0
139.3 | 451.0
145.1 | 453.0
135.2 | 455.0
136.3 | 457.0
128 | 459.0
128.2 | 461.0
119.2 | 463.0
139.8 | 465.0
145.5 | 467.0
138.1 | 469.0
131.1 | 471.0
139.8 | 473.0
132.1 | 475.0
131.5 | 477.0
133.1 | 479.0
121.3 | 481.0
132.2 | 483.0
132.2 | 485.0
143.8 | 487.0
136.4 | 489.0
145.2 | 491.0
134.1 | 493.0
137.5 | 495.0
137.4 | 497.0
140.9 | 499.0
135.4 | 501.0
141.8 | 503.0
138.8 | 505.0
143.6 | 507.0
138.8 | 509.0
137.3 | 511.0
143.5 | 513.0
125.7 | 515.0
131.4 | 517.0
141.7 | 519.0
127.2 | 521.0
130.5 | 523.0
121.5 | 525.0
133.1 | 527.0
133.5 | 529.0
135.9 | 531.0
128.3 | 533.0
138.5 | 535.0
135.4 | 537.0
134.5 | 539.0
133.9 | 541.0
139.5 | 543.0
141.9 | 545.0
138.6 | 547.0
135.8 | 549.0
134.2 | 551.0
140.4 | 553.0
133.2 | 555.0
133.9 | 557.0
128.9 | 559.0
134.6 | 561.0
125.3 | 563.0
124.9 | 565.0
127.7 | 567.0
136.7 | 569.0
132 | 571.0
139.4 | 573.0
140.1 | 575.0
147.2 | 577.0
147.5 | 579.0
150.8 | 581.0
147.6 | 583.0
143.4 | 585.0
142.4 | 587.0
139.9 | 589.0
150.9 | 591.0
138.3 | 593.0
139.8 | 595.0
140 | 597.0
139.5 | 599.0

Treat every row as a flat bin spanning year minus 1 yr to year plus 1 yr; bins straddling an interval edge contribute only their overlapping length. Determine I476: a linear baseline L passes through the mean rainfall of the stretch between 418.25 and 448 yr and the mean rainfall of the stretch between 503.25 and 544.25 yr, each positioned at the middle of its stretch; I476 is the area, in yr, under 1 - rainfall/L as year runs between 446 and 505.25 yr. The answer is 1.6 yr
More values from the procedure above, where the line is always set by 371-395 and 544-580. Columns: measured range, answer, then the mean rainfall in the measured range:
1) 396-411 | -1.8 yr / 146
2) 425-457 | -2.4 yr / 141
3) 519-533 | 0.4 yr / 131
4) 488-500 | -0.5 yr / 139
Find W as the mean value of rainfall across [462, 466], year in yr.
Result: 130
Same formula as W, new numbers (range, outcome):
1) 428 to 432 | 151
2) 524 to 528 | 127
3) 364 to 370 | 122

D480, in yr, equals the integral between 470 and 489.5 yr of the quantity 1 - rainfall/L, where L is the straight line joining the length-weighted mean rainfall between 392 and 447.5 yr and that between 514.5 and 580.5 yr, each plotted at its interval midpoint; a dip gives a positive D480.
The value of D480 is 0.9 yr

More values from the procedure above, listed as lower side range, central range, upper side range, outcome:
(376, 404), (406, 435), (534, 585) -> -2.62 yr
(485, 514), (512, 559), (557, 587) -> 1.41 yr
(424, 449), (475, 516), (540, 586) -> 1.08 yr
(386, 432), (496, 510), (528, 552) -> -0.14 yr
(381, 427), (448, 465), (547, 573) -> 0.59 yr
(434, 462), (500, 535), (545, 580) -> 0.34 yr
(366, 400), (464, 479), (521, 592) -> -0.37 yr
